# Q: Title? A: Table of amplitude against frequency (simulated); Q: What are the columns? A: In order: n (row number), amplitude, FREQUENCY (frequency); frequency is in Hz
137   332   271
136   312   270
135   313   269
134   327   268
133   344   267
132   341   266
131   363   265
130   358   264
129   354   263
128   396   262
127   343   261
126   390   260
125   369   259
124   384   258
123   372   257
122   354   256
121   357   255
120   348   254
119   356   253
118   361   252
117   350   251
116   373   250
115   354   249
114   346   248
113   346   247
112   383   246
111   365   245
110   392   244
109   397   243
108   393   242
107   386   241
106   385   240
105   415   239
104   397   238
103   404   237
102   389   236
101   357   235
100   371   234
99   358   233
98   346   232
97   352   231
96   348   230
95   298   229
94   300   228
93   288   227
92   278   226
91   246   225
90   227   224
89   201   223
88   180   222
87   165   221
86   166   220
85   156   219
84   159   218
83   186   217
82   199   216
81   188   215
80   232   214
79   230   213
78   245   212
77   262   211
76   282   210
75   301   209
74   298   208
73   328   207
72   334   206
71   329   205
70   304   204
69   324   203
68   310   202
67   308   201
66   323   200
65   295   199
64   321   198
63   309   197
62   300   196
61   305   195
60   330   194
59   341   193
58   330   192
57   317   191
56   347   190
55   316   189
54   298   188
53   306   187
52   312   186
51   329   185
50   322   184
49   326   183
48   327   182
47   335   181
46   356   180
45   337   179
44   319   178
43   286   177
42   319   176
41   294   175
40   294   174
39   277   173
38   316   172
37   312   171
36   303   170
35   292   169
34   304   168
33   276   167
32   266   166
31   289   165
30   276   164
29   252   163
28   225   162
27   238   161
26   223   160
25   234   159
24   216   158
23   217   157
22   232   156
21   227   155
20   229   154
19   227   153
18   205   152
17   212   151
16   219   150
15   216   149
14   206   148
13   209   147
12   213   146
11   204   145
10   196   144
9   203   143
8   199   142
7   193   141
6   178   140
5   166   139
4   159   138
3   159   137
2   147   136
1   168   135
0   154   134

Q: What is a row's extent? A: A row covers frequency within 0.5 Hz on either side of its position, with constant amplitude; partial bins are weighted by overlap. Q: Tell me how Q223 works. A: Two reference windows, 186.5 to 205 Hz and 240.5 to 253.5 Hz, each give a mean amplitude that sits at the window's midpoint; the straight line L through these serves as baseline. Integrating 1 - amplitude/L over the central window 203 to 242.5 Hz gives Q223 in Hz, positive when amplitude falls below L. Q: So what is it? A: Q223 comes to 6.4 Hz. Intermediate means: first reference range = 316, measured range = 290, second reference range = 369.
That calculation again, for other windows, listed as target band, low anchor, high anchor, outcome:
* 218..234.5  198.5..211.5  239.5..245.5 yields 4.2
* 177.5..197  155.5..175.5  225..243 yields -1.9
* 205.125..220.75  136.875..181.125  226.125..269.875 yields 3.7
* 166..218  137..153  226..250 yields -4.1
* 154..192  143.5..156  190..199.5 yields -2.9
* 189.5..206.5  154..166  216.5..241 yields -3.2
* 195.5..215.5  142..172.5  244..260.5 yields 0.7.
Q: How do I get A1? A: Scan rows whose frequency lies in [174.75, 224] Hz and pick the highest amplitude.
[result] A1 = 356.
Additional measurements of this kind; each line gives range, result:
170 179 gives 337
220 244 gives 415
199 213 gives 334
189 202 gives 347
